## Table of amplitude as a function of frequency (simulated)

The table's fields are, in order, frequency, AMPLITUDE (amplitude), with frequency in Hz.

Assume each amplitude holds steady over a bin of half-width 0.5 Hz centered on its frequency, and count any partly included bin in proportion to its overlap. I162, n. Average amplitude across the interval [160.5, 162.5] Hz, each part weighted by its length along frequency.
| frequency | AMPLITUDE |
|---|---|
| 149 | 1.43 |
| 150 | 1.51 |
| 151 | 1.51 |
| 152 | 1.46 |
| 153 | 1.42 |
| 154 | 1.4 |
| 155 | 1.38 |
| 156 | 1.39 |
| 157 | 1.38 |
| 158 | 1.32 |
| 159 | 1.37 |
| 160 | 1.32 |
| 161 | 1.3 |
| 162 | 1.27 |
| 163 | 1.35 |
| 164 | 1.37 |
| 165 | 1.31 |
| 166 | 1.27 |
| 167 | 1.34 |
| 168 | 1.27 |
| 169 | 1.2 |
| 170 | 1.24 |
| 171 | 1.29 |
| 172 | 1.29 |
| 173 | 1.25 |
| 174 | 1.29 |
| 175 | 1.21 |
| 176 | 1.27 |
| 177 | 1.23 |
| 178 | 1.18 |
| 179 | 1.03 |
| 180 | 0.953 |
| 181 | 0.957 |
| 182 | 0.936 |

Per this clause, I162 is 1.29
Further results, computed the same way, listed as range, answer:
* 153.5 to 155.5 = 1.39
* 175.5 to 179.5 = 1.18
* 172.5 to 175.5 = 1.25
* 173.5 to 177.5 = 1.25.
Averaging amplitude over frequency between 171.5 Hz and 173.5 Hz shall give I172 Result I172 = 1.27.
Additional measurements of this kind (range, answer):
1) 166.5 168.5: 1.31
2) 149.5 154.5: 1.46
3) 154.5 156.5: 1.38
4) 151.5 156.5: 1.41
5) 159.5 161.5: 1.31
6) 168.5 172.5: 1.25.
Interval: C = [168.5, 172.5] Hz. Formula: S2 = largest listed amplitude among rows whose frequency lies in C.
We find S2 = 1.29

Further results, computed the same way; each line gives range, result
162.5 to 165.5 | 1.37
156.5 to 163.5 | 1.38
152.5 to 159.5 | 1.42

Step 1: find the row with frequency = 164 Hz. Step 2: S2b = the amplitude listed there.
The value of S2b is 1.37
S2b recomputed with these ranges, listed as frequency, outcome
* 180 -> 0.953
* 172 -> 1.29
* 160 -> 1.32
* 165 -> 1.31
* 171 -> 1.29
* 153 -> 1.42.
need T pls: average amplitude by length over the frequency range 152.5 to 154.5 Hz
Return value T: 1.41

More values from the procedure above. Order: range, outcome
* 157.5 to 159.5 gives 1.35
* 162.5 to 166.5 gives 1.33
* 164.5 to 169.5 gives 1.28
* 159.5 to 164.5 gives 1.32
